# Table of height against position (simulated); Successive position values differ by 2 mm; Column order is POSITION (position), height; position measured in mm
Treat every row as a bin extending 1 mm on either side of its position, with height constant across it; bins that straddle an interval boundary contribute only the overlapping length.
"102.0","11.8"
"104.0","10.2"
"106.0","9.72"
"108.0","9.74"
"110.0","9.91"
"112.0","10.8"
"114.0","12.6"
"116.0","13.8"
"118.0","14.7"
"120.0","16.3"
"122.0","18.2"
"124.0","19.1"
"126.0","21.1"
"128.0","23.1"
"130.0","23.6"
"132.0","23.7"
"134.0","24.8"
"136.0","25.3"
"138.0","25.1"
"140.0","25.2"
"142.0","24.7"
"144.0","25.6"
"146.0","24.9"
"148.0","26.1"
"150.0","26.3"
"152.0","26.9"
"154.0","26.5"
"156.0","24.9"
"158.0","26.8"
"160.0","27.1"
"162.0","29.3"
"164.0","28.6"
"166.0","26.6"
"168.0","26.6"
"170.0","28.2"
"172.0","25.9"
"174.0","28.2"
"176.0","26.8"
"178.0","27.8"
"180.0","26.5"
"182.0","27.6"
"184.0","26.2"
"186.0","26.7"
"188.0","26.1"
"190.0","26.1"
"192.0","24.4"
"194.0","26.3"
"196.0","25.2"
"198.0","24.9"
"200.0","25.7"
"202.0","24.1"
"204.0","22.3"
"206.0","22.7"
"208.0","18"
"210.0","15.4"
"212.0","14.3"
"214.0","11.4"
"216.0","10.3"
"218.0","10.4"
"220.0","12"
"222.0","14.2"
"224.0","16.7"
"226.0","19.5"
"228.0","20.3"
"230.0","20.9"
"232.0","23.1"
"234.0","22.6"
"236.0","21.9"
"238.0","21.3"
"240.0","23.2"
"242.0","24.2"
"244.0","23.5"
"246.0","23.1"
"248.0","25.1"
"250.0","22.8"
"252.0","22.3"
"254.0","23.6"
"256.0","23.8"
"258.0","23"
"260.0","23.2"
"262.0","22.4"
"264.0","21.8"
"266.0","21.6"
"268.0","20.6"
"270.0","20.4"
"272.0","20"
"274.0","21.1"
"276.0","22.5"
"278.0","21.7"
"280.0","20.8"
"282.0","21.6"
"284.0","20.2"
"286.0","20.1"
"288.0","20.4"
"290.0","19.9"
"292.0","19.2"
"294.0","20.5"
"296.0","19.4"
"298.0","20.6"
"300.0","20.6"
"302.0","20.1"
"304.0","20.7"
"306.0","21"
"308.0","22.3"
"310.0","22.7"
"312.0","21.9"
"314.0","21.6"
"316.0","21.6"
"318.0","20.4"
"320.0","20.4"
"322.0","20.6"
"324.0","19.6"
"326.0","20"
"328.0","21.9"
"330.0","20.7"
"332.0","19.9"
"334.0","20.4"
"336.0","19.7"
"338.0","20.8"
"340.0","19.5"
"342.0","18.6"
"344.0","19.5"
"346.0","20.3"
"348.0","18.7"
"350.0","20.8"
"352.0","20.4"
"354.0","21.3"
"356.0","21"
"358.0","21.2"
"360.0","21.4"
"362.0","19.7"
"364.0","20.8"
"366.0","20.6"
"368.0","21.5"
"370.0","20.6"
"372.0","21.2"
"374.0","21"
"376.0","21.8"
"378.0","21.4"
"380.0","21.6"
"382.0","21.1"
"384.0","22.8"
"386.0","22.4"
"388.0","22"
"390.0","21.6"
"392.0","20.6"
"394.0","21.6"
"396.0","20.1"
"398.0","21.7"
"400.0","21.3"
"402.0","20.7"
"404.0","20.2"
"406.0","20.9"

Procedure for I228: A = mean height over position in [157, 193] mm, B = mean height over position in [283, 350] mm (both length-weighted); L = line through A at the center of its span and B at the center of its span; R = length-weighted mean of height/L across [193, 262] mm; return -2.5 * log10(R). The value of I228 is 0.18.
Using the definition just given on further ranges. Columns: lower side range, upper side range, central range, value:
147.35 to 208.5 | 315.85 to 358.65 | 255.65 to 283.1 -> 0.052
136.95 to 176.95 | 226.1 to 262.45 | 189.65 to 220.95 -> 0.250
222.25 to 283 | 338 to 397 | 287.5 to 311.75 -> 0.041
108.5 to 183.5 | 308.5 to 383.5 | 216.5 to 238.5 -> 0.221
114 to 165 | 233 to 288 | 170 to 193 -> -0.160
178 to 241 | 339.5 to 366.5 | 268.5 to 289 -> -0.009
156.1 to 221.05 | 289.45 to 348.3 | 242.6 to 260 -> -0.068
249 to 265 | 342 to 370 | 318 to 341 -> 0.042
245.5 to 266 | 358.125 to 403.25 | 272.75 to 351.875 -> 0.084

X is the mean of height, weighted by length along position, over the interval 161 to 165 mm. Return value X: 29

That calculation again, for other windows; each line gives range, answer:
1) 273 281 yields 21.5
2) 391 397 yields 20.8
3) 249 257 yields 23.1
